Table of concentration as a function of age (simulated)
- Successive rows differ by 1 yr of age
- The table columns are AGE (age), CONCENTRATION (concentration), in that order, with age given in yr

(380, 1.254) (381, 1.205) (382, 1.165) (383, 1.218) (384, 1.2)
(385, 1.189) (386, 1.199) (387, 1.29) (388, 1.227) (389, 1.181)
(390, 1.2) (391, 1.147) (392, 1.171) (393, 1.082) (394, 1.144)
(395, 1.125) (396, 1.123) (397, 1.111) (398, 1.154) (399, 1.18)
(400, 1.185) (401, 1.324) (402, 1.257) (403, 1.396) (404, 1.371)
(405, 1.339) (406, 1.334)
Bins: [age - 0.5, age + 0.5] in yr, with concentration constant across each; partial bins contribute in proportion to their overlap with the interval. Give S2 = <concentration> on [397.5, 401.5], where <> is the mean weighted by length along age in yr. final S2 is 1.21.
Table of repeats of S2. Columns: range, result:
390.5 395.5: 1.13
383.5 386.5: 1.2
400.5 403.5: 1.33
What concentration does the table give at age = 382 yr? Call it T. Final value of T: 1.165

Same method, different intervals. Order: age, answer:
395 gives 1.125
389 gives 1.181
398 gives 1.154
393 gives 1.082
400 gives 1.185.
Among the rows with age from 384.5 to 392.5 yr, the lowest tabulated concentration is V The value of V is 1.147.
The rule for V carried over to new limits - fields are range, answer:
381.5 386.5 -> 1.165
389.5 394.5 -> 1.082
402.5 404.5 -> 1.371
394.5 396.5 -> 1.123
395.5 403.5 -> 1.111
